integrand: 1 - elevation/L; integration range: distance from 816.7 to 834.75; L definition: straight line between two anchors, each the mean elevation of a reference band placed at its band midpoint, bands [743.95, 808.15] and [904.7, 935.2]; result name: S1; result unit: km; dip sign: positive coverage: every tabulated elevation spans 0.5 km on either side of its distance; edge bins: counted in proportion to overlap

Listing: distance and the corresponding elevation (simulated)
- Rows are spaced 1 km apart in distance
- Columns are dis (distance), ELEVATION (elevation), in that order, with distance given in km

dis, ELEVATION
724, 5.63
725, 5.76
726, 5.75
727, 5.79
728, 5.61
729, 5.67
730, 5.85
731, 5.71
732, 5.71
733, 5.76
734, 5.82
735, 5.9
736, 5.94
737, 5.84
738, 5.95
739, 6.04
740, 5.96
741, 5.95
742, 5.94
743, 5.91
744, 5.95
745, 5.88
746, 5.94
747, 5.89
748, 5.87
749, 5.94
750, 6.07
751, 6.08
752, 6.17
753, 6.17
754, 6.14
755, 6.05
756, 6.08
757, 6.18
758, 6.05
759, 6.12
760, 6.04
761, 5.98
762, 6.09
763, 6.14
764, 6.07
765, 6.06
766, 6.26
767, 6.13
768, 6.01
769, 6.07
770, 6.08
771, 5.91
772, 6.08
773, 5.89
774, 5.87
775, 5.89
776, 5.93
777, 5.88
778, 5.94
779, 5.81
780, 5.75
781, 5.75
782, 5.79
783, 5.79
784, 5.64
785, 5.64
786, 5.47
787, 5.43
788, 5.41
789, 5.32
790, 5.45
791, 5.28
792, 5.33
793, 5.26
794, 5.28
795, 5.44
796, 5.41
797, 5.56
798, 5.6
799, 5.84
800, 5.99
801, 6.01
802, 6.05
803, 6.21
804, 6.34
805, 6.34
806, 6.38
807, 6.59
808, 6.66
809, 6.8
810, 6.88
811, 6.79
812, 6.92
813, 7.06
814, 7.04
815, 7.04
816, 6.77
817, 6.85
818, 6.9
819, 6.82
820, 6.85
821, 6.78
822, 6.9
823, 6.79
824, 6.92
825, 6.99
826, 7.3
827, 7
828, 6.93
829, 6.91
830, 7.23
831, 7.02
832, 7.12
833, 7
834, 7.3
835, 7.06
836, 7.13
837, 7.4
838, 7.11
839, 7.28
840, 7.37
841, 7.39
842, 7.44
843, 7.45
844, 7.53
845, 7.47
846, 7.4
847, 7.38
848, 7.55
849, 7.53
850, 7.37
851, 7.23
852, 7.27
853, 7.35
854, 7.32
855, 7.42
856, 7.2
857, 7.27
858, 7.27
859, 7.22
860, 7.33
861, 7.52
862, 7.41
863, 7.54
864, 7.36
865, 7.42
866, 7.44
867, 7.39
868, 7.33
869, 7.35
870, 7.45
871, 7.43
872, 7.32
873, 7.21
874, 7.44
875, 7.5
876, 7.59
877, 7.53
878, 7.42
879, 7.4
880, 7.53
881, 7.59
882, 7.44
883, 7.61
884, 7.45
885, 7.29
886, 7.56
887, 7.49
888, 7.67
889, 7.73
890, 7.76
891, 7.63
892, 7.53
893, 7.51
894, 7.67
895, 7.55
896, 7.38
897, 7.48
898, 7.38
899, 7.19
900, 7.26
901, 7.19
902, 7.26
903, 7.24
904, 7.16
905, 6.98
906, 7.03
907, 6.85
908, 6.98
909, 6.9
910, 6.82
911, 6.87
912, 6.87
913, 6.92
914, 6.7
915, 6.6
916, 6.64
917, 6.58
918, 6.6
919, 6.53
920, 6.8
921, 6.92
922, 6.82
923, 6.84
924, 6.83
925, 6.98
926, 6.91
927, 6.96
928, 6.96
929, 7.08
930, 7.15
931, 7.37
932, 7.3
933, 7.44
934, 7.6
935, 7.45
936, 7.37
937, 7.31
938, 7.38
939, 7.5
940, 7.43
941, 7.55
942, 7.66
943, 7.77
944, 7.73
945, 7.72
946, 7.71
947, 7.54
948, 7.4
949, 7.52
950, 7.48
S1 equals -2.1 km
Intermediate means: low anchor 5.9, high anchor 6.94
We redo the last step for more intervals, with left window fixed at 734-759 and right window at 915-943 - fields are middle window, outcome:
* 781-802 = 2.4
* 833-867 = -3.7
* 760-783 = 0.7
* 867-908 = -3.3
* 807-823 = -1.1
